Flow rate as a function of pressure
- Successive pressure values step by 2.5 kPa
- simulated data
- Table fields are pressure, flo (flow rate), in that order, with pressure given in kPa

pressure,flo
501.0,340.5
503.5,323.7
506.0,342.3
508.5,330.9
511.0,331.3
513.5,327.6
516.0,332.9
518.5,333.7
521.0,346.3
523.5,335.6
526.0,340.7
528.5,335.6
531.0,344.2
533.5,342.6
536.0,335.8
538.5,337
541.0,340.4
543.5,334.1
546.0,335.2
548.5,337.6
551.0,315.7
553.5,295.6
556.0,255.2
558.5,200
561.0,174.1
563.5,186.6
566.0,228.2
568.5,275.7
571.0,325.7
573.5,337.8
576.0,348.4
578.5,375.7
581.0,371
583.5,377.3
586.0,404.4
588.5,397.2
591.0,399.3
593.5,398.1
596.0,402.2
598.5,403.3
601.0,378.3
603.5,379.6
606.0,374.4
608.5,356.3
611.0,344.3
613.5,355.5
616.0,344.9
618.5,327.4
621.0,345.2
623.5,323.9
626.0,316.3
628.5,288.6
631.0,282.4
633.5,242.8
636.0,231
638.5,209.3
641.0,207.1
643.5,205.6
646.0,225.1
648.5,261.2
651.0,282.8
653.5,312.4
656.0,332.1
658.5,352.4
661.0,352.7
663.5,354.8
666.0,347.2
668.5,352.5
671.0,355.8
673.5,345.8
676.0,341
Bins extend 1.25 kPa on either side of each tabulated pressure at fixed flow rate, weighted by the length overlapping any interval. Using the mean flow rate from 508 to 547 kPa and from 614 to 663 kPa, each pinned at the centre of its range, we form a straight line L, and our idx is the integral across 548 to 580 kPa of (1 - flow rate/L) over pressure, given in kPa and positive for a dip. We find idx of 4.0 kPa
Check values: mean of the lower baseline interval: 337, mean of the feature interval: 281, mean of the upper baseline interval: 289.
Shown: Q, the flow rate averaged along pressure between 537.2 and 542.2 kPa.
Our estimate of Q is 339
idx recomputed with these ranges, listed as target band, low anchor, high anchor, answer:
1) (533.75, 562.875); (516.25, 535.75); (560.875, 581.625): 2.12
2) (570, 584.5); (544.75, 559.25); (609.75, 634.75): -2.61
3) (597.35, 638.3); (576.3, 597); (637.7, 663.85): 1.22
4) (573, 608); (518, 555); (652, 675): -4.58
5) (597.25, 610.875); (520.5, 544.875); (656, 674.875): -1.21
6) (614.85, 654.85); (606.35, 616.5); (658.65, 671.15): 8.76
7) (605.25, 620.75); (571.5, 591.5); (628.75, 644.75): -2.95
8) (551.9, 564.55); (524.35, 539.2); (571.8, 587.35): 4.61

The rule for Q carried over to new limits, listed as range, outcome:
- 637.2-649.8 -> 222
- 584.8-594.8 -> 400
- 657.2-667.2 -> 352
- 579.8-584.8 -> 374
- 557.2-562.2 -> 188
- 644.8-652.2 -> 256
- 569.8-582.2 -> 352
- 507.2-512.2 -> 331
